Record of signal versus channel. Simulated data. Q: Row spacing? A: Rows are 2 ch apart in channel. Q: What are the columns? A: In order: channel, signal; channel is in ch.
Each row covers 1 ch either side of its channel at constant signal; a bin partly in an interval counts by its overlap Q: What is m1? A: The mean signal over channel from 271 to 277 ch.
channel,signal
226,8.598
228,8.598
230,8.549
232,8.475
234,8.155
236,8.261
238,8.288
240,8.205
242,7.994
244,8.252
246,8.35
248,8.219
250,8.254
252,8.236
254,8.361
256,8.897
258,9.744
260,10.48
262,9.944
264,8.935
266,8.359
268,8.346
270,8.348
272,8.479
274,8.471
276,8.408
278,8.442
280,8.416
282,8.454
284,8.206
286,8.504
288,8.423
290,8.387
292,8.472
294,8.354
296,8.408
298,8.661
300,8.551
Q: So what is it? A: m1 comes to 8.45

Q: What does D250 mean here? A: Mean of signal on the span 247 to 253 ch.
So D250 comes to 8.24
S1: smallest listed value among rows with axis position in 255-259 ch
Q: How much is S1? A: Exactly 8.897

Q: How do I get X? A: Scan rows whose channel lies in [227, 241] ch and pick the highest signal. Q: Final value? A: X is 8.598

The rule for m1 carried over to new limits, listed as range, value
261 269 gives 8.9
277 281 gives 8.43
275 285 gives 8.39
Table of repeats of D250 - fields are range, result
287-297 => 8.41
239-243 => 8.1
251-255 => 8.3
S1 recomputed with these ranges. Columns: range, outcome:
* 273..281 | 8.408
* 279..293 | 8.206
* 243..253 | 8.219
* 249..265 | 8.236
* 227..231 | 8.549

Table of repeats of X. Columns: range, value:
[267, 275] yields 8.479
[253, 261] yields 10.48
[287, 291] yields 8.423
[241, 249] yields 8.35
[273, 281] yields 8.471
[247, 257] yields 8.897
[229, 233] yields 8.549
